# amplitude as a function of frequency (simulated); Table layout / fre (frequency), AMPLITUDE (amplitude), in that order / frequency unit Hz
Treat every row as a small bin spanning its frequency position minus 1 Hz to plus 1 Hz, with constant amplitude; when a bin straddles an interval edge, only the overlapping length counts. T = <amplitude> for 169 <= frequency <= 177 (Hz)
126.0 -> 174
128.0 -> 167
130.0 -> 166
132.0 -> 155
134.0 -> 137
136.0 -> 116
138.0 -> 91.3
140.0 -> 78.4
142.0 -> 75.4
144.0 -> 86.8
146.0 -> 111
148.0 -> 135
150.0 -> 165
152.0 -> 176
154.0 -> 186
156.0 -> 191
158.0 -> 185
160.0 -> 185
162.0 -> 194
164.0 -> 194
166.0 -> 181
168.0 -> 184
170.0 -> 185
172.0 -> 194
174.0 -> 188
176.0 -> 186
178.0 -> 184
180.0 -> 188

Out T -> 188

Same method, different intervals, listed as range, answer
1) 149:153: 170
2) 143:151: 124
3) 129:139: 133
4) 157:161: 185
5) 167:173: 188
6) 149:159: 181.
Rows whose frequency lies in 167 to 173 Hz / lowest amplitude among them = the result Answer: 184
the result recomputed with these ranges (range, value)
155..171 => 181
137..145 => 75.4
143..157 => 86.8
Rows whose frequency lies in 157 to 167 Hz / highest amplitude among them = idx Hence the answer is 194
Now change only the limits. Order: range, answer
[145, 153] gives 176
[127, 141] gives 167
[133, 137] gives 137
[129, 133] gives 166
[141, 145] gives 86.8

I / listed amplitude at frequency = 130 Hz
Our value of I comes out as 166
